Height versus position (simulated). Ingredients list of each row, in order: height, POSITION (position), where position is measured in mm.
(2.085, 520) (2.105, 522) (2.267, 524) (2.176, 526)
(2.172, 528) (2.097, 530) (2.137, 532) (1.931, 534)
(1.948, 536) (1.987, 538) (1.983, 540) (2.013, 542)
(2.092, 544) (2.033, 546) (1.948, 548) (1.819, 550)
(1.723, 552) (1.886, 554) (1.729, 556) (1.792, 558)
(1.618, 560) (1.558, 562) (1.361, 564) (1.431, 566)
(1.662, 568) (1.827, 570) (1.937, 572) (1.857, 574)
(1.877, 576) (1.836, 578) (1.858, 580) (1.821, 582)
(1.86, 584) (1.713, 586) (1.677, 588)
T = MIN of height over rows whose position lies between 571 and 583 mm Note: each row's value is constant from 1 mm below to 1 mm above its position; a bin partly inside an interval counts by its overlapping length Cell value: 1.821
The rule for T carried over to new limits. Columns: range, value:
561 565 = 1.361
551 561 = 1.618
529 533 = 2.097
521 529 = 2.105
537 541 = 1.983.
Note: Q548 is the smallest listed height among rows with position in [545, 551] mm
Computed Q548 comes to 1.819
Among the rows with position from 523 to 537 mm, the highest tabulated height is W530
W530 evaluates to 2.267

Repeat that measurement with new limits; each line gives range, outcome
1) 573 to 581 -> 1.877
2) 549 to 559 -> 1.886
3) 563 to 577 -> 1.937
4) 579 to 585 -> 1.86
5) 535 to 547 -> 2.092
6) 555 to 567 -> 1.792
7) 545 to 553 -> 2.033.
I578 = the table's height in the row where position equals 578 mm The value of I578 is 1.836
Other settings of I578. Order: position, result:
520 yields 2.085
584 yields 1.86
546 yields 2.033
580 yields 1.858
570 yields 1.827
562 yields 1.558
